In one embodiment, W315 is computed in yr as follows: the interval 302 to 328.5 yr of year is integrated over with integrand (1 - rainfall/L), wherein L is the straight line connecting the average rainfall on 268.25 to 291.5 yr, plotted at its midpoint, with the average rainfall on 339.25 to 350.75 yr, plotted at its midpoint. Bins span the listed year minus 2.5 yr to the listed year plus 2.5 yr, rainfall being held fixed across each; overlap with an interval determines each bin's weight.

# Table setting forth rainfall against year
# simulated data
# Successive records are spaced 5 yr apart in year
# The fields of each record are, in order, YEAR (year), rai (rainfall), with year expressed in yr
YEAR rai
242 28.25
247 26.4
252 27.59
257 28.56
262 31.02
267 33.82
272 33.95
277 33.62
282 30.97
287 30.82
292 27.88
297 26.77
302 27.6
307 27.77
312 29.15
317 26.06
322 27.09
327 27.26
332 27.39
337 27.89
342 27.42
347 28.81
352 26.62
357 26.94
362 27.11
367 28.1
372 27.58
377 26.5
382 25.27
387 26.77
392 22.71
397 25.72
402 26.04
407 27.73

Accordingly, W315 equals 2.1 yr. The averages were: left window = 32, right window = 27.9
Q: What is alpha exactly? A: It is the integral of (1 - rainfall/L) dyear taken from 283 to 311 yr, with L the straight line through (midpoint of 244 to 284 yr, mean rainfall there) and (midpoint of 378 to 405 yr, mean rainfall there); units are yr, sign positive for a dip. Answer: 0.9 yr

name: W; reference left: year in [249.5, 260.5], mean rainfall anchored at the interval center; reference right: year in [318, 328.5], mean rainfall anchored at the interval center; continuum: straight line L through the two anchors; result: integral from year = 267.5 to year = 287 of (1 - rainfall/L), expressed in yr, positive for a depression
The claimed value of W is -3.3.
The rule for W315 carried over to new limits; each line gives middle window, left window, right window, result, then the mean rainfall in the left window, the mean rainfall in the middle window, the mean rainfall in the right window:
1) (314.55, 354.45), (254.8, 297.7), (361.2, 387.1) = 1.71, 31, 27.3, 26.9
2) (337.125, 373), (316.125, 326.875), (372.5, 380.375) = -1.12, 26.8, 27.5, 26.6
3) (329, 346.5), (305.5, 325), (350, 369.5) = -0.22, 27.5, 27.7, 27.2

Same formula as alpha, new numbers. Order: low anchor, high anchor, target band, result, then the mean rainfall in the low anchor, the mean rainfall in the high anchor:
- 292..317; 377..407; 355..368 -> -0.5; 27.7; 25.6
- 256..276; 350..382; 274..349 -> 3.5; 32.2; 27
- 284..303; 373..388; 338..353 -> -0.3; 28.4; 26.3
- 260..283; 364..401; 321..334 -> 1.0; 32.8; 26.1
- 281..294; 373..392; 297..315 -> 0.7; 29.8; 25.8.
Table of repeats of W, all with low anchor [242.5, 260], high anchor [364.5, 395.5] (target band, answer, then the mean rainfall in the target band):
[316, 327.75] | 0.0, 26.8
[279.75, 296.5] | -1.4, 29.5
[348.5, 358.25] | -0.2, 27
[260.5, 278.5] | -3.7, 33.2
